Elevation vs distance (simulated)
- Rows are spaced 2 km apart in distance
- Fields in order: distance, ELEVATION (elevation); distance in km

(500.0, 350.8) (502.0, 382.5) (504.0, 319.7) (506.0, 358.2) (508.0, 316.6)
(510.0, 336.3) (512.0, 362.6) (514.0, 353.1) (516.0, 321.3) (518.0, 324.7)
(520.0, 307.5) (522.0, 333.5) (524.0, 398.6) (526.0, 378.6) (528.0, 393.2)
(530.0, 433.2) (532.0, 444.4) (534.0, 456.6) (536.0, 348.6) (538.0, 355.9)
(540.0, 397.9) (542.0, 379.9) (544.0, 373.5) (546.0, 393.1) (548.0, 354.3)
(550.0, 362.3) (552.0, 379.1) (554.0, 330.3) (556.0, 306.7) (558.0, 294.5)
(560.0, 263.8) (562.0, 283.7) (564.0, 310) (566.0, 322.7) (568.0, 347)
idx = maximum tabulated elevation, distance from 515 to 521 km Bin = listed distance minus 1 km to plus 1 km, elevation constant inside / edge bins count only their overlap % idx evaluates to 324.7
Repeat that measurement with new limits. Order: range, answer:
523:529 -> 398.6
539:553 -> 397.9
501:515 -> 382.5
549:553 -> 379.1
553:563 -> 330.3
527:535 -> 456.6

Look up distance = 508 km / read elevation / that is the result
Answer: 316.6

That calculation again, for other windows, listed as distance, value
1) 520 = 307.5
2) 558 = 294.5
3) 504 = 319.7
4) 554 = 330.3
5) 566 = 322.7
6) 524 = 398.6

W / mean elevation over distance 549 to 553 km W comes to 371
